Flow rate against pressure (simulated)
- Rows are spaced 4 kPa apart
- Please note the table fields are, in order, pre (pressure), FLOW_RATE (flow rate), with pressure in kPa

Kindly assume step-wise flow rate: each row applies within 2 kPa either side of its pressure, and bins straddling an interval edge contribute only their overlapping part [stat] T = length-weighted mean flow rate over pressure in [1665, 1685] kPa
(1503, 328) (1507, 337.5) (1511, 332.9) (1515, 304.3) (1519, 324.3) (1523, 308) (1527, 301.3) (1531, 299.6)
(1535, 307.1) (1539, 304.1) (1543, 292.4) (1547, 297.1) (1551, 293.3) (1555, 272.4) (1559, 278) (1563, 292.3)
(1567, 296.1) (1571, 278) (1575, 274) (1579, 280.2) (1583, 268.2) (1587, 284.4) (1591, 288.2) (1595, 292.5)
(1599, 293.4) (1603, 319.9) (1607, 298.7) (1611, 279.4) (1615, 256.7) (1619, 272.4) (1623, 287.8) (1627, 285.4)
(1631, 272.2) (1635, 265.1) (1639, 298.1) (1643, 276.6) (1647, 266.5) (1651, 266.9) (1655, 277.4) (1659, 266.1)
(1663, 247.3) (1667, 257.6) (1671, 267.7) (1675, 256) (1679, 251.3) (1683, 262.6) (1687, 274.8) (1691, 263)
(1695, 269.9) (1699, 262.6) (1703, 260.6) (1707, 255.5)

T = 259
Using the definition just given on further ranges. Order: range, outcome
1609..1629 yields 276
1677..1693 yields 263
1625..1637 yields 274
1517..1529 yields 311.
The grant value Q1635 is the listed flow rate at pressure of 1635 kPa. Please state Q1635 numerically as 265.1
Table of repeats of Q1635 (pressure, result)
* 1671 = 267.7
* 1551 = 293.3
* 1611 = 279.4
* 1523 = 308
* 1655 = 277.4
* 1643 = 276.6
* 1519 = 324.3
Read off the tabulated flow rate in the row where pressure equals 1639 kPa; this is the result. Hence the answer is 298.1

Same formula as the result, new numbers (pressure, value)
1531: 299.6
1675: 256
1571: 278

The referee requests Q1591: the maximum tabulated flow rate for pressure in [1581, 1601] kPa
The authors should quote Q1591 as 293.4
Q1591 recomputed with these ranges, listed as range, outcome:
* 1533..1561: 307.1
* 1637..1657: 298.1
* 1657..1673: 267.7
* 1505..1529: 337.5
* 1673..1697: 274.8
